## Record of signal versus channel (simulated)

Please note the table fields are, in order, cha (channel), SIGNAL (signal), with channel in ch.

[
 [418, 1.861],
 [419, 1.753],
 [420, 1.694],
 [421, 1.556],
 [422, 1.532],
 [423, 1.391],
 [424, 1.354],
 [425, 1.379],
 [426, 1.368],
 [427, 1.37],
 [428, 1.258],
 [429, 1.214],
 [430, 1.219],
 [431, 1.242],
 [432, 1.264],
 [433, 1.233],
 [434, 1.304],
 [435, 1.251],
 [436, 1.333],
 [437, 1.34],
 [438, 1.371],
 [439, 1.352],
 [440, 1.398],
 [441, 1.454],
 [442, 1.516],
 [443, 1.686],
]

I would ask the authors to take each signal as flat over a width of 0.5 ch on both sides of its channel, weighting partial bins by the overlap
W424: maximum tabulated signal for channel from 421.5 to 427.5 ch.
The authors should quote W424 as 1.532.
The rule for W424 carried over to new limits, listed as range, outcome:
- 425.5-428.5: 1.37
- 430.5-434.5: 1.304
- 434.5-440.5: 1.398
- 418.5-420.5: 1.753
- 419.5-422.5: 1.694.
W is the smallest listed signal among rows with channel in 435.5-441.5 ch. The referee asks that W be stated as 1.333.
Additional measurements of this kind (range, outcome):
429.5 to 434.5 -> 1.219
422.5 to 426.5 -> 1.354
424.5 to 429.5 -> 1.214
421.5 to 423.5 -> 1.391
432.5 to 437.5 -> 1.233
